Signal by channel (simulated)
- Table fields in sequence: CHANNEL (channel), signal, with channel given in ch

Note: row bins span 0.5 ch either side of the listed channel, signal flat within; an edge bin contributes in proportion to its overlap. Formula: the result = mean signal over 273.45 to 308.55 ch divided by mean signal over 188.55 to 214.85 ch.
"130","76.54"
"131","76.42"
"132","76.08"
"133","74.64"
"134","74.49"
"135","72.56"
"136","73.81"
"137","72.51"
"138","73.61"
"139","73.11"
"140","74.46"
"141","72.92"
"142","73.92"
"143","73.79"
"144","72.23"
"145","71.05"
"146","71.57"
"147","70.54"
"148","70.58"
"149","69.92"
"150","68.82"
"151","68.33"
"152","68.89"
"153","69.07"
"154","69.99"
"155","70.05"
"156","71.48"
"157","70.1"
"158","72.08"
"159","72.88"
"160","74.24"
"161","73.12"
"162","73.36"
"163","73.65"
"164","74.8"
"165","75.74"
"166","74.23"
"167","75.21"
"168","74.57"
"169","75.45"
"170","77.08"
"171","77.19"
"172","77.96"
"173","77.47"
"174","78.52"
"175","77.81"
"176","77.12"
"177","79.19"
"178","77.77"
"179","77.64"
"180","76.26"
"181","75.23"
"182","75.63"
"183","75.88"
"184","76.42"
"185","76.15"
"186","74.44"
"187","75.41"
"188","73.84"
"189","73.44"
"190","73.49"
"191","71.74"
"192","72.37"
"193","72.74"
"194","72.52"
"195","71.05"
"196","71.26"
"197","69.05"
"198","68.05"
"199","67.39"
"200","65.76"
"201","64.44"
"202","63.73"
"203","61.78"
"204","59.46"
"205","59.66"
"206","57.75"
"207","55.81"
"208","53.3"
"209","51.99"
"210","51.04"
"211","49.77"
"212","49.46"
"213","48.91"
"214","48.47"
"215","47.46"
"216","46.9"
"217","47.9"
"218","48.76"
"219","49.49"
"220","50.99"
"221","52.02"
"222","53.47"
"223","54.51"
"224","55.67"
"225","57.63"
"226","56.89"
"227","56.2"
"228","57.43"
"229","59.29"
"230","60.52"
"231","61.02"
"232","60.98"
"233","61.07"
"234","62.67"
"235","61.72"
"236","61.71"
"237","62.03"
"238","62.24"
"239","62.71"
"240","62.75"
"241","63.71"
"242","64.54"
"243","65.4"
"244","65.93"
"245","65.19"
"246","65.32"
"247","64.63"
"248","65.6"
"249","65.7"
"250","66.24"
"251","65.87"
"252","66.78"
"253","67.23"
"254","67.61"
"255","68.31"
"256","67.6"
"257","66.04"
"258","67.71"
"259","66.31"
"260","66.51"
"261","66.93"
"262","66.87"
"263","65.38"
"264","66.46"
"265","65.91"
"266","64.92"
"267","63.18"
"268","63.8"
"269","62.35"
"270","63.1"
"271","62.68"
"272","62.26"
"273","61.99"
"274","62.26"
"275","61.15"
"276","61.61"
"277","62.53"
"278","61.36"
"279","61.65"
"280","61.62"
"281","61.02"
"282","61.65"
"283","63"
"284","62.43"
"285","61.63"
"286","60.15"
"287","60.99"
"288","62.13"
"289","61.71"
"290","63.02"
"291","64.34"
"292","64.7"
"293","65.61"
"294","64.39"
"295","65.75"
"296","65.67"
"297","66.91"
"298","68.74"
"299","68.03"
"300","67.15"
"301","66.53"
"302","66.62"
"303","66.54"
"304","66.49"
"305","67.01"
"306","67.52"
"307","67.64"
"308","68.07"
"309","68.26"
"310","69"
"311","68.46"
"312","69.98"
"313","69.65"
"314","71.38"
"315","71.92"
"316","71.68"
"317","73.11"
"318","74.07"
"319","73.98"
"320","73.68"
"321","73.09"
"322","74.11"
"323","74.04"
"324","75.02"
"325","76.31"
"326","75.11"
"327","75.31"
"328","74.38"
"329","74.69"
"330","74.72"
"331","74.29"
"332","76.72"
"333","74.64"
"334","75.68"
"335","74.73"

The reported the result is 1.03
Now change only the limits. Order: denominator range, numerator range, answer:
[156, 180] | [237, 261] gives 0.87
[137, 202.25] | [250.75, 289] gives 0.87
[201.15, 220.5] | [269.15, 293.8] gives 1.18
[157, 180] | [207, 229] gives 0.69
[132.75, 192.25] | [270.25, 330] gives 0.91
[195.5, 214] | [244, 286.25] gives 1.09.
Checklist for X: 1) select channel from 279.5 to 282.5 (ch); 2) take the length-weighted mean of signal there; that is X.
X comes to 61.4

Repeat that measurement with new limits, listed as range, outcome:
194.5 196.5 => 71.2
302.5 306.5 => 66.9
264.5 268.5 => 64.5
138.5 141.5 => 73.5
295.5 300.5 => 67.3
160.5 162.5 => 73.2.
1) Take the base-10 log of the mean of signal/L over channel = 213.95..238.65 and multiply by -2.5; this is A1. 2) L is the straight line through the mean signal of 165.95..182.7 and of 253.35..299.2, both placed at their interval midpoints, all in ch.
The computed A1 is 0.24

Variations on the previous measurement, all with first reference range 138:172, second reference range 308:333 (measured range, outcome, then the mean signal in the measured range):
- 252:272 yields 0.113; 65.7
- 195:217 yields 0.250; 57.8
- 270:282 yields 0.178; 61.9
